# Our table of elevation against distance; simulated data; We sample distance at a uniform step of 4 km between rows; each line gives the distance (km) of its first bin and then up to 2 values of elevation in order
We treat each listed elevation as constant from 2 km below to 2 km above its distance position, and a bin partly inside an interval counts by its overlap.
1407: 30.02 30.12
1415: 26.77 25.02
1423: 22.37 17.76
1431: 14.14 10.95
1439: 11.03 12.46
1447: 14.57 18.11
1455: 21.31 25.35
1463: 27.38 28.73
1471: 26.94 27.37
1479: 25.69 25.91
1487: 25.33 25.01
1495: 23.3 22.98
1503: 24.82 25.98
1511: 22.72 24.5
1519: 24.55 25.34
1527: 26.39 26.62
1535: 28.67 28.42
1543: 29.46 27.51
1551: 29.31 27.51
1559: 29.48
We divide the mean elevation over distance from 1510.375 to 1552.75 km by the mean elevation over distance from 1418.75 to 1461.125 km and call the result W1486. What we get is 1.55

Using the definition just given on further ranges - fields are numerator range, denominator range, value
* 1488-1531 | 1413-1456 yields 1.40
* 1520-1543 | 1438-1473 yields 1.30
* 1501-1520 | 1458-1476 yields 0.90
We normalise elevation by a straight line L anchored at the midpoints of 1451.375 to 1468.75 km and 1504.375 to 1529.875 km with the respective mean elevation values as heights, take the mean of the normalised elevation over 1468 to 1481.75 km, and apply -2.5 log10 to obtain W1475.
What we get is -0.08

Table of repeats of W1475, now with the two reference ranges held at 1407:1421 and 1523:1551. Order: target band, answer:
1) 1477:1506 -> 0.12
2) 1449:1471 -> 0.14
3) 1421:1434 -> 0.50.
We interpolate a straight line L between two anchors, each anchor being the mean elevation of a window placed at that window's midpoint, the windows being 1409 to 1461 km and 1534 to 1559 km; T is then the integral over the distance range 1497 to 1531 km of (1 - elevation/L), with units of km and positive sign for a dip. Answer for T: 1.4 km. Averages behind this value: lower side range 19.2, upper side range 28.6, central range 24.8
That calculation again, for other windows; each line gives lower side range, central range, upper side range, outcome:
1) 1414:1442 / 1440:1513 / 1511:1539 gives -4.88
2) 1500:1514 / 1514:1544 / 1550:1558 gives -0.47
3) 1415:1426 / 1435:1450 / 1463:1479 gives 7.42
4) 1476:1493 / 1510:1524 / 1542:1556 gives 1.41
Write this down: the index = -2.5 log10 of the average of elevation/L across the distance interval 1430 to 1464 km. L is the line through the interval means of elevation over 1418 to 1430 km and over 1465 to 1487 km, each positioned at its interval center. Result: 0.359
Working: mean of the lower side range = 20.8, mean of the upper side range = 26.8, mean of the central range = 17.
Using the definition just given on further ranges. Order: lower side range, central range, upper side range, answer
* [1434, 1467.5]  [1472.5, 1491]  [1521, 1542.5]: -0.18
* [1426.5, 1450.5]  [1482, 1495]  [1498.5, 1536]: -0.19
